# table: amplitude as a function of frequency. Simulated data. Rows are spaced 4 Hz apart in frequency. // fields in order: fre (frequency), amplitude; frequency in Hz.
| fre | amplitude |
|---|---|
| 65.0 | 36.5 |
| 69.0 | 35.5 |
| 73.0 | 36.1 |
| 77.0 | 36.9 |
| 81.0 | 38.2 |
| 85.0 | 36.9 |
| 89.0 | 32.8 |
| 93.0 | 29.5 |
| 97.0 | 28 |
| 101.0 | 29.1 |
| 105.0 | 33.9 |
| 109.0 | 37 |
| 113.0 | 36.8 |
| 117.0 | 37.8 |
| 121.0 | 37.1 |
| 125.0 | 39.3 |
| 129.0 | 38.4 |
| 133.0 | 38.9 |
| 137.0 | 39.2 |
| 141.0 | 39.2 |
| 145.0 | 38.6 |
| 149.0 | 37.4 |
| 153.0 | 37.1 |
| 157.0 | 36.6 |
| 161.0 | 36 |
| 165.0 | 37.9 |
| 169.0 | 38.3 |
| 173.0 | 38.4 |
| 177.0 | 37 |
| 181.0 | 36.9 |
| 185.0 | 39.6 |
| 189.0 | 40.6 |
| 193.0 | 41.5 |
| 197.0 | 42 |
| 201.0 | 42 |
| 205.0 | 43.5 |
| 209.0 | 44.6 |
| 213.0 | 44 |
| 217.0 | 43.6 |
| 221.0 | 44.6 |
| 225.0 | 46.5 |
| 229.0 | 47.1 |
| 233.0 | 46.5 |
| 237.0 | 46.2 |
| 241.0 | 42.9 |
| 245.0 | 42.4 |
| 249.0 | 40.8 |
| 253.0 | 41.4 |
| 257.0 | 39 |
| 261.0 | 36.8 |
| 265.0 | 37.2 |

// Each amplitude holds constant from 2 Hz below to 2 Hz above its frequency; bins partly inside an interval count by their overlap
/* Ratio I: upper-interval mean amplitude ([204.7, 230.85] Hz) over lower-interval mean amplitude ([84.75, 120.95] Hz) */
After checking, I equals 1.3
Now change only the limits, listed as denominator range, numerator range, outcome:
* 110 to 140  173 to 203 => 1.04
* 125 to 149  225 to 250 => 1.15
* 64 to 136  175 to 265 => 1.19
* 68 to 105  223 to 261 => 1.29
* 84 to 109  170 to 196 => 1.22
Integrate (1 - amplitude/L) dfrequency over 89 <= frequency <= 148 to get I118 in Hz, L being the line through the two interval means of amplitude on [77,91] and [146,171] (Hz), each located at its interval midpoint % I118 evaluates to 1.3 Hz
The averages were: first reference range 36.1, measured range 35.8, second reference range 37.3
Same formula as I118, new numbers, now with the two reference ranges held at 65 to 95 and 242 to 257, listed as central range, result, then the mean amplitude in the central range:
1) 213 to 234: -2.7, 45.5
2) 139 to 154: -0.2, 38.1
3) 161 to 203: -0.4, 39.3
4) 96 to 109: 1.6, 31.5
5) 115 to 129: -0.5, 38.1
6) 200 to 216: -1.5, 43.6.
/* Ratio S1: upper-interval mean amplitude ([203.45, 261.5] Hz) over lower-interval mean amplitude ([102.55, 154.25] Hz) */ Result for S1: 1.15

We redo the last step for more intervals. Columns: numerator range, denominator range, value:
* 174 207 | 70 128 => 1.15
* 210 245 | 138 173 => 1.19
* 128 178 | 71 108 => 1.13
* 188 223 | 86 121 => 1.29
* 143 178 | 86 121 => 1.12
